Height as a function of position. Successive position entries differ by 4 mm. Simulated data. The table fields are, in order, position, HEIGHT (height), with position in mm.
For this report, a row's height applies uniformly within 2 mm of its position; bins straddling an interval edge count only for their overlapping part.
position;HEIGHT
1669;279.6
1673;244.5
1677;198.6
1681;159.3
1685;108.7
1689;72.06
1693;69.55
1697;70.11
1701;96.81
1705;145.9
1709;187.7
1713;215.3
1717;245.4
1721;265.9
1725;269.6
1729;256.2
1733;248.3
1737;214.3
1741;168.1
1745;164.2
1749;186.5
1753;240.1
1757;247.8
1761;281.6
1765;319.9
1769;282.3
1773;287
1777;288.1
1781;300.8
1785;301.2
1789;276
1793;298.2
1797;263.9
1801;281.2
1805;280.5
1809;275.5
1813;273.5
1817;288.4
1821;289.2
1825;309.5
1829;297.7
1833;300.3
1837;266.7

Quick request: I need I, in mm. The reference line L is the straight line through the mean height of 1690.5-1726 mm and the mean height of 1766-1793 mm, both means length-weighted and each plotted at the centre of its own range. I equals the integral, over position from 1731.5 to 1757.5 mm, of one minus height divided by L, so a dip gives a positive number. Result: 2.7 mm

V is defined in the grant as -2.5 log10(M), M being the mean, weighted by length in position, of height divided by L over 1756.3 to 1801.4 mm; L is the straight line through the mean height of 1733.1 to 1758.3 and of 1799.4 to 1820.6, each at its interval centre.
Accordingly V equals -0.18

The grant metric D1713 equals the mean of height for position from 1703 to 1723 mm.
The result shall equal 212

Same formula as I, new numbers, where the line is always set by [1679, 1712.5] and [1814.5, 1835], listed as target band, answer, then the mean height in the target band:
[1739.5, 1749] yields 0.8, 170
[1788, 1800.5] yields -1.3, 280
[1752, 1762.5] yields -2.8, 257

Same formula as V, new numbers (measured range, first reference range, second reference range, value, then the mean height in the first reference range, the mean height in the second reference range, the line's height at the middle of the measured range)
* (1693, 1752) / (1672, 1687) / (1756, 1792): 0.19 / 173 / 289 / 226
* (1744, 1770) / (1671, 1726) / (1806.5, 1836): -0.10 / 166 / 290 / 225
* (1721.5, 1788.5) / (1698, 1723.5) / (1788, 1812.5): -0.09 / 190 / 279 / 234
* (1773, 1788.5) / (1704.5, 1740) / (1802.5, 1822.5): -0.12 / 229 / 281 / 263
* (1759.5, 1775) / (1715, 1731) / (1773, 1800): -0.05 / 259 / 288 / 279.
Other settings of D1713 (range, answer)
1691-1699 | 69.8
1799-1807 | 281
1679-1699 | 95.9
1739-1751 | 173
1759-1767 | 301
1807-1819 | 279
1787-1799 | 279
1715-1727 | 260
